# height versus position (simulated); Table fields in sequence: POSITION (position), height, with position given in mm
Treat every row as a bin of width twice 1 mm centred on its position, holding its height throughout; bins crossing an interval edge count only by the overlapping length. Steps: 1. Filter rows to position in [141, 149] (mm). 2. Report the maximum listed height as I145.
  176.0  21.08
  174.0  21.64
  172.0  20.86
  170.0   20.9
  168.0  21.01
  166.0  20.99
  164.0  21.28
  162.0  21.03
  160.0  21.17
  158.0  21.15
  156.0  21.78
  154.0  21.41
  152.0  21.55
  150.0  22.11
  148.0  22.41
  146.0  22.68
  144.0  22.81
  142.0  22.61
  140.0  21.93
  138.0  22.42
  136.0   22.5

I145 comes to 22.81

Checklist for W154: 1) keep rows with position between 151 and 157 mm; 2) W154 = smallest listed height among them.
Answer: 21.41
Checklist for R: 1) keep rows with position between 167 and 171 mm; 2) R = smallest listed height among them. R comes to 20.9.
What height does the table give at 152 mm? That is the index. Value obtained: 21.55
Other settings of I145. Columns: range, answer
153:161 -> 21.78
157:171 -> 21.28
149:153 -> 22.11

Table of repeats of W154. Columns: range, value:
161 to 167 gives 20.99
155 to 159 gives 21.15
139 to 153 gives 21.55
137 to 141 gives 21.93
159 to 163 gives 21.03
